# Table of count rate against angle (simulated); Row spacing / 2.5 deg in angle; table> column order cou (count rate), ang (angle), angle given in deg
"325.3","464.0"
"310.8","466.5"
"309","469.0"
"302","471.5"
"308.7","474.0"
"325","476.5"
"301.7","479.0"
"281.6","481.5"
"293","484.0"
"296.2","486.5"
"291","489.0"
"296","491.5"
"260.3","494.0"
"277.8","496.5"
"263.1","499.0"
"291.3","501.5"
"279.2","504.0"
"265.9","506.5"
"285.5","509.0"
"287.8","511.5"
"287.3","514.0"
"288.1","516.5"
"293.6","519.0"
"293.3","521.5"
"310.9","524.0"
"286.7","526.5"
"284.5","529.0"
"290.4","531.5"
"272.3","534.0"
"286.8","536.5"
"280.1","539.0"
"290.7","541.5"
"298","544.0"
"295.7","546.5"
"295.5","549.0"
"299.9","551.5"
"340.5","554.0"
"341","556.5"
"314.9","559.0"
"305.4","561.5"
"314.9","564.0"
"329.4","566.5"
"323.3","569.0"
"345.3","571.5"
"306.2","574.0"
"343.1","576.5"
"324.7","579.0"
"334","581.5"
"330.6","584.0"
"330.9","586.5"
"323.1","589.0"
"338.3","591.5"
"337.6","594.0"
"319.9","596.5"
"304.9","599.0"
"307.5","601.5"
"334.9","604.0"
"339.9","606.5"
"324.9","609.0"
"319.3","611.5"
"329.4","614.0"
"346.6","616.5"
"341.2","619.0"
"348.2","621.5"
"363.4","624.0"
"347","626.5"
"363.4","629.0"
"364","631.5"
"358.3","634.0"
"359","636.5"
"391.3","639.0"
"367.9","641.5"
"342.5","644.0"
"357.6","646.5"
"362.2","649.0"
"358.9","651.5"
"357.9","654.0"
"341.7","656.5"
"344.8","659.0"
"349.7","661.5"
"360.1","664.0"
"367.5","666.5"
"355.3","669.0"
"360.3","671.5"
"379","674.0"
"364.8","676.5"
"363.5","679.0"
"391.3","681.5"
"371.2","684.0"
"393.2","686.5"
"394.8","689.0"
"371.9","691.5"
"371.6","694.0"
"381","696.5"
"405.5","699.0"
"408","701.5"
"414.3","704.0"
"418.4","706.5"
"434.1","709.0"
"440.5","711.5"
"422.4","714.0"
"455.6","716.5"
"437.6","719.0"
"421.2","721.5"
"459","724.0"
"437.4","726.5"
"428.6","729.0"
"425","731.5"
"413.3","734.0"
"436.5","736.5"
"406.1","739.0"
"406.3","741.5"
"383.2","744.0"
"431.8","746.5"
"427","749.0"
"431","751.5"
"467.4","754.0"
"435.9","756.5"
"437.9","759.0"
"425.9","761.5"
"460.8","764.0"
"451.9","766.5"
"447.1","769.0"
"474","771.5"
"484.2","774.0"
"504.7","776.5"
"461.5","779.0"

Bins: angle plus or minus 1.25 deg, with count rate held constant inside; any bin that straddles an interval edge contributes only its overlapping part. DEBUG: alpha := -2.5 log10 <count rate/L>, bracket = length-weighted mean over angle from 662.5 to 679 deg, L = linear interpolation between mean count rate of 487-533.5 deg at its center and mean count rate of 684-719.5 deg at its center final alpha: 0.07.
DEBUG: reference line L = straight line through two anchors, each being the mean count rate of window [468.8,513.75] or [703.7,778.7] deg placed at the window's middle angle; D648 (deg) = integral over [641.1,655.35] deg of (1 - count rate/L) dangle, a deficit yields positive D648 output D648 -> 0.9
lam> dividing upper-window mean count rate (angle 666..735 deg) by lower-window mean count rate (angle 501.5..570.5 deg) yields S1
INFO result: 1.35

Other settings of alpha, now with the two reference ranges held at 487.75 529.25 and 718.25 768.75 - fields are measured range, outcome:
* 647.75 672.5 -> 0.07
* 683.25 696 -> 0.05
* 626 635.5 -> 0.01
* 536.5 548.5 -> 0.06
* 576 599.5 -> 0.02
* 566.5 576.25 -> -0.01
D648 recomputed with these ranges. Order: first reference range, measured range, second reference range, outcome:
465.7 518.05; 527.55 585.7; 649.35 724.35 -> 2.2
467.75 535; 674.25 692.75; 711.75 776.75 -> 1.0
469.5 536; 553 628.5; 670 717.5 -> 1.7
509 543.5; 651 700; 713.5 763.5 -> 2.4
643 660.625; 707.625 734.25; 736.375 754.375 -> -2.1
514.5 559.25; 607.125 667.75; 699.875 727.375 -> 3.4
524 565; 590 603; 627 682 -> 0.3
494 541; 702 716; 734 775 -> -0.7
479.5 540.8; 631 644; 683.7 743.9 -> 0.0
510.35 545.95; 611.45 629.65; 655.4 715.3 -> -0.1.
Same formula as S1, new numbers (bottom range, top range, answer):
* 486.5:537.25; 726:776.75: 1.54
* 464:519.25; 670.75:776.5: 1.44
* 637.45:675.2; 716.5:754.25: 1.19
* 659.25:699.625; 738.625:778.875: 1.19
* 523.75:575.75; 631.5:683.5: 1.18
